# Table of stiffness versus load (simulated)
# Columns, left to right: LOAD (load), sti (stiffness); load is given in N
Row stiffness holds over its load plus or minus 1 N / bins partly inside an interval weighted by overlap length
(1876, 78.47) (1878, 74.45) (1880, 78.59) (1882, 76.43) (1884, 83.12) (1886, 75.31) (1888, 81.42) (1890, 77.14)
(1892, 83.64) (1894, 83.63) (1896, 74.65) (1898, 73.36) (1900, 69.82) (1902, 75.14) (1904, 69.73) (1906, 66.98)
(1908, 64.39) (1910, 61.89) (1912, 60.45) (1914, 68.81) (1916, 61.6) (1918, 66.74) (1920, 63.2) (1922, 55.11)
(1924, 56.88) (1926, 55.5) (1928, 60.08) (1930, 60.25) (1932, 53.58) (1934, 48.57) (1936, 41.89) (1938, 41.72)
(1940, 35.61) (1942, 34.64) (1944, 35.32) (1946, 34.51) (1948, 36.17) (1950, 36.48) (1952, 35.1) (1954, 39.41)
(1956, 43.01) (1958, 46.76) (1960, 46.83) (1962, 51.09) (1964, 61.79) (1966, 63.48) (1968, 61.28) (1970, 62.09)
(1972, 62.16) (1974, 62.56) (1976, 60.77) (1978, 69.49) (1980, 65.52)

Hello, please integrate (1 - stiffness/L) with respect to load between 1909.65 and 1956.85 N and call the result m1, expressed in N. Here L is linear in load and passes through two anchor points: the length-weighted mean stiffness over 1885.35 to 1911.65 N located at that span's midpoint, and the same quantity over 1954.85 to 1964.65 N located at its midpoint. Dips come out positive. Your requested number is 8.65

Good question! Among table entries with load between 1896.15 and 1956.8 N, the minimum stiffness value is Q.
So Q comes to 34.51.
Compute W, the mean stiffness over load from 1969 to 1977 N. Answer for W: 61.9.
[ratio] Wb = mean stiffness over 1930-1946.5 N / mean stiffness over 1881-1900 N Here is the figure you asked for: 0.5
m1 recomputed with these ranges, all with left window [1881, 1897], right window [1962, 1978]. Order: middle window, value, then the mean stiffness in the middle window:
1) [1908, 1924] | 2.4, 62.3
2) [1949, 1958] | 3.6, 39.4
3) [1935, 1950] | 6.8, 37.1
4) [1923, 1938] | 3.7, 53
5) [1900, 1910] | 1.0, 68.4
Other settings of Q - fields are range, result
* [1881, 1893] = 75.31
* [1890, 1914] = 60.45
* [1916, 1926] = 55.11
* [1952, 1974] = 35.1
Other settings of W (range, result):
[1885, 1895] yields 80.2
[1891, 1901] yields 77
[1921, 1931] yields 57.6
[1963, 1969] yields 62.2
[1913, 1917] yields 65.2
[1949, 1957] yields 38.5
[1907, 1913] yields 62.2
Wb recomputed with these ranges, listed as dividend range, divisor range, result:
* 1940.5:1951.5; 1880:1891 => 0.45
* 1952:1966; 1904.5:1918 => 0.75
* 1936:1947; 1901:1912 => 0.55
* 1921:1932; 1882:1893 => 0.72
